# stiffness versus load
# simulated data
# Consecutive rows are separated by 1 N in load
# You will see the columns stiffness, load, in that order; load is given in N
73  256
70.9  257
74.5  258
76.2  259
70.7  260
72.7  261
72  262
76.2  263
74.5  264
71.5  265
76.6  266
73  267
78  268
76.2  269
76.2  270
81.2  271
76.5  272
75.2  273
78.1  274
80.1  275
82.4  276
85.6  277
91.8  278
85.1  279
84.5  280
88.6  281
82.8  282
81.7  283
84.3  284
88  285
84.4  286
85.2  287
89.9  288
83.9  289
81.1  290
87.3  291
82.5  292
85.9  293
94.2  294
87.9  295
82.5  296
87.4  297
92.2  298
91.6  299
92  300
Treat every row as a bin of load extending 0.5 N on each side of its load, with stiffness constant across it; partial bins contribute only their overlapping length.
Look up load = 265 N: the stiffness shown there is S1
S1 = 71.5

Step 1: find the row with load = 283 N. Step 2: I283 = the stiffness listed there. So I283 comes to 81.7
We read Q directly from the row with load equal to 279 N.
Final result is 85.1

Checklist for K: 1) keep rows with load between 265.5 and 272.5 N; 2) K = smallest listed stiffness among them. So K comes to 73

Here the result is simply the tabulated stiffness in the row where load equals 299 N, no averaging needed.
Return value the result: 91.6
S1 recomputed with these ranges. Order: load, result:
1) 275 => 80.1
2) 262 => 72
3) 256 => 73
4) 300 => 92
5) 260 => 70.7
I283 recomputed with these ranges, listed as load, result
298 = 92.2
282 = 82.8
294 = 94.2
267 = 73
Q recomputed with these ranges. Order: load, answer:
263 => 76.2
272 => 76.5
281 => 88.6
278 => 91.8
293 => 85.9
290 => 81.1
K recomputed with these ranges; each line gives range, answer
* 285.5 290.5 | 81.1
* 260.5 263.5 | 72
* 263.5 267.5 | 71.5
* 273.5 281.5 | 78.1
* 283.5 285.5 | 84.3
